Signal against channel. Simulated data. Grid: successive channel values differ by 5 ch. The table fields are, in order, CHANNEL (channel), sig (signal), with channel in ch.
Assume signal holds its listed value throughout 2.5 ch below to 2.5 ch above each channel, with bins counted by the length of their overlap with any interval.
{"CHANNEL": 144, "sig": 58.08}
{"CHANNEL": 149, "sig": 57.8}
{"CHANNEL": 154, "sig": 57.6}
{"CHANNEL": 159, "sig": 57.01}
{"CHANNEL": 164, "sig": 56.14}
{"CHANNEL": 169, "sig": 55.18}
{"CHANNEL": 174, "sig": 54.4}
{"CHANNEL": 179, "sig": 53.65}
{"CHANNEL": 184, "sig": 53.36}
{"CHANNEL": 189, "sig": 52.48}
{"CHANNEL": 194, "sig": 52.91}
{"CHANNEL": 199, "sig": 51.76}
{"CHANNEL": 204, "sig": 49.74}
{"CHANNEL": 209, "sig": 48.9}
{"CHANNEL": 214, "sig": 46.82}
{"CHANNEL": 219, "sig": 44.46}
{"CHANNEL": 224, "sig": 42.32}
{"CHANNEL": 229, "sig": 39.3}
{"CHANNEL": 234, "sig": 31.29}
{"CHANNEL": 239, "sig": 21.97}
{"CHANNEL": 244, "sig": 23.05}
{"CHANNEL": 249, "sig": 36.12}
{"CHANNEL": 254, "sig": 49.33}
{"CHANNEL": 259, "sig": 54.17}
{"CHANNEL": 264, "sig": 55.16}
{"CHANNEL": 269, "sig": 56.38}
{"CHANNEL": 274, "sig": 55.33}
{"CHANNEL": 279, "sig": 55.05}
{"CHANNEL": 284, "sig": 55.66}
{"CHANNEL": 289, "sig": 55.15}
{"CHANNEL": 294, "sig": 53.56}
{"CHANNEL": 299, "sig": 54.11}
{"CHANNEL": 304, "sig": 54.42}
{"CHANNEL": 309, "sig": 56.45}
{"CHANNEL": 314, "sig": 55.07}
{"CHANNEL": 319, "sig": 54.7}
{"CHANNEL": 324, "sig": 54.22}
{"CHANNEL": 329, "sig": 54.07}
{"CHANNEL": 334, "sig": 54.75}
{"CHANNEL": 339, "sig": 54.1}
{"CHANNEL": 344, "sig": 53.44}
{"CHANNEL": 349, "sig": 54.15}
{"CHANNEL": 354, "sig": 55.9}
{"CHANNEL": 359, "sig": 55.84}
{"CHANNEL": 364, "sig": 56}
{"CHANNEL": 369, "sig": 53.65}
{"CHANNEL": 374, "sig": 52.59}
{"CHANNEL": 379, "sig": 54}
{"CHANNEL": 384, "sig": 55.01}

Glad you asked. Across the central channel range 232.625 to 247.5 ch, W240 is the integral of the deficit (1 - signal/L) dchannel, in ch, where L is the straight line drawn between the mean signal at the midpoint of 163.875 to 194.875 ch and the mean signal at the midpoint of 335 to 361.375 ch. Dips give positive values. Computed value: 7.8 ch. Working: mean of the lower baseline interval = 53.9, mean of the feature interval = 25.7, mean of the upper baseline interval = 54.7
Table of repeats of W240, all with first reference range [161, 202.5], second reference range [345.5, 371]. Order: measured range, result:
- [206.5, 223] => 2.33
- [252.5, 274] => 0.07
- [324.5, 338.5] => 0.13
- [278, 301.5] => -0.07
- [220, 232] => 2.92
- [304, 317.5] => -0.18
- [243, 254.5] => 3.95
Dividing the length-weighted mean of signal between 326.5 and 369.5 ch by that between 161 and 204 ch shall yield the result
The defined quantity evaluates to 1.0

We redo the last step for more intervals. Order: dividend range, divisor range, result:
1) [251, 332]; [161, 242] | 1.16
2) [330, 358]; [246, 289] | 1.05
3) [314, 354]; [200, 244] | 1.36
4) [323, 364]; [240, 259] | 1.46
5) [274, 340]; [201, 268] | 1.30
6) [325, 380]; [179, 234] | 1.14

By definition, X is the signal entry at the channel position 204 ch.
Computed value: 49.74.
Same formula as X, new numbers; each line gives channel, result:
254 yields 49.33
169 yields 55.18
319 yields 54.7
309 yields 56.45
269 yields 56.38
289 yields 55.15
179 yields 53.65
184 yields 53.36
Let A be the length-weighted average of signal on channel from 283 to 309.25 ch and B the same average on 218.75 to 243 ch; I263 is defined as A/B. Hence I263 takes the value 1.60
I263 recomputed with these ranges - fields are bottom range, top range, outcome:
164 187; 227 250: 0.55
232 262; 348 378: 1.50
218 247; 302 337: 1.65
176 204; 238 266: 0.77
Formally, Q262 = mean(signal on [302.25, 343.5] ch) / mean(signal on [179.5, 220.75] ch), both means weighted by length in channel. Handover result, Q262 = 1.09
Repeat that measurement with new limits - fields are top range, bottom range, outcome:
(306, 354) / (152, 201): 1.00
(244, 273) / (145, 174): 0.85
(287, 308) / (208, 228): 1.21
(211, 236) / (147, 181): 0.74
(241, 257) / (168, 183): 0.67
